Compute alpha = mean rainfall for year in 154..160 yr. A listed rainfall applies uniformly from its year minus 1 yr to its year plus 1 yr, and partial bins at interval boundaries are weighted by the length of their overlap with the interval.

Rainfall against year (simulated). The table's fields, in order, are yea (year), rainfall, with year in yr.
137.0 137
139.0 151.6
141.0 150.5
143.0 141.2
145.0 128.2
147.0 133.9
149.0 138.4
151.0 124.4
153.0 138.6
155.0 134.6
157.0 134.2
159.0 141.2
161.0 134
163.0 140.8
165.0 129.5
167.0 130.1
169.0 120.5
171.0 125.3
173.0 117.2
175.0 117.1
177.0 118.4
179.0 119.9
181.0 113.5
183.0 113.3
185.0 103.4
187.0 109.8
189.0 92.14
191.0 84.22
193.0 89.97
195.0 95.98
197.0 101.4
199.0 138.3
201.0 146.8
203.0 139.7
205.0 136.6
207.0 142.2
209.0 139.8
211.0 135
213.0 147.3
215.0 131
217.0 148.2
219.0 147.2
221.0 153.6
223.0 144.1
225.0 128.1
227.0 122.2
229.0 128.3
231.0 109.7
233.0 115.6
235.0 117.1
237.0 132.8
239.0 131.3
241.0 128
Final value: 137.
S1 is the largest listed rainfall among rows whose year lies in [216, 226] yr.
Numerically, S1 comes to 153.6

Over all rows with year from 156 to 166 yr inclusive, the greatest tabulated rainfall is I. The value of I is 141.2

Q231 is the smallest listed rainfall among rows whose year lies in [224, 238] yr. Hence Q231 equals 109.7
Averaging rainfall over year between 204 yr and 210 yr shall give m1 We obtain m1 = 140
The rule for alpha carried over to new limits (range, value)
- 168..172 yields 123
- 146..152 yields 132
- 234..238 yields 125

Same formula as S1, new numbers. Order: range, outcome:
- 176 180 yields 119.9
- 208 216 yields 147.3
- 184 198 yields 109.8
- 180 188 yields 113.5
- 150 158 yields 138.6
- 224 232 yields 128.3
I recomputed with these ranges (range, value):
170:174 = 125.3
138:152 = 151.6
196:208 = 146.8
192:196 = 95.98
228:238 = 132.8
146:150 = 138.4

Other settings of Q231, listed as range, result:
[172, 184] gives 113.3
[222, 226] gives 128.1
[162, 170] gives 120.5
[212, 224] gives 131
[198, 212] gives 135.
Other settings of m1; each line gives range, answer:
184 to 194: 95.9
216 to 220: 148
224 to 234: 121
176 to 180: 119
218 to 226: 143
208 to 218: 140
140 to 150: 138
